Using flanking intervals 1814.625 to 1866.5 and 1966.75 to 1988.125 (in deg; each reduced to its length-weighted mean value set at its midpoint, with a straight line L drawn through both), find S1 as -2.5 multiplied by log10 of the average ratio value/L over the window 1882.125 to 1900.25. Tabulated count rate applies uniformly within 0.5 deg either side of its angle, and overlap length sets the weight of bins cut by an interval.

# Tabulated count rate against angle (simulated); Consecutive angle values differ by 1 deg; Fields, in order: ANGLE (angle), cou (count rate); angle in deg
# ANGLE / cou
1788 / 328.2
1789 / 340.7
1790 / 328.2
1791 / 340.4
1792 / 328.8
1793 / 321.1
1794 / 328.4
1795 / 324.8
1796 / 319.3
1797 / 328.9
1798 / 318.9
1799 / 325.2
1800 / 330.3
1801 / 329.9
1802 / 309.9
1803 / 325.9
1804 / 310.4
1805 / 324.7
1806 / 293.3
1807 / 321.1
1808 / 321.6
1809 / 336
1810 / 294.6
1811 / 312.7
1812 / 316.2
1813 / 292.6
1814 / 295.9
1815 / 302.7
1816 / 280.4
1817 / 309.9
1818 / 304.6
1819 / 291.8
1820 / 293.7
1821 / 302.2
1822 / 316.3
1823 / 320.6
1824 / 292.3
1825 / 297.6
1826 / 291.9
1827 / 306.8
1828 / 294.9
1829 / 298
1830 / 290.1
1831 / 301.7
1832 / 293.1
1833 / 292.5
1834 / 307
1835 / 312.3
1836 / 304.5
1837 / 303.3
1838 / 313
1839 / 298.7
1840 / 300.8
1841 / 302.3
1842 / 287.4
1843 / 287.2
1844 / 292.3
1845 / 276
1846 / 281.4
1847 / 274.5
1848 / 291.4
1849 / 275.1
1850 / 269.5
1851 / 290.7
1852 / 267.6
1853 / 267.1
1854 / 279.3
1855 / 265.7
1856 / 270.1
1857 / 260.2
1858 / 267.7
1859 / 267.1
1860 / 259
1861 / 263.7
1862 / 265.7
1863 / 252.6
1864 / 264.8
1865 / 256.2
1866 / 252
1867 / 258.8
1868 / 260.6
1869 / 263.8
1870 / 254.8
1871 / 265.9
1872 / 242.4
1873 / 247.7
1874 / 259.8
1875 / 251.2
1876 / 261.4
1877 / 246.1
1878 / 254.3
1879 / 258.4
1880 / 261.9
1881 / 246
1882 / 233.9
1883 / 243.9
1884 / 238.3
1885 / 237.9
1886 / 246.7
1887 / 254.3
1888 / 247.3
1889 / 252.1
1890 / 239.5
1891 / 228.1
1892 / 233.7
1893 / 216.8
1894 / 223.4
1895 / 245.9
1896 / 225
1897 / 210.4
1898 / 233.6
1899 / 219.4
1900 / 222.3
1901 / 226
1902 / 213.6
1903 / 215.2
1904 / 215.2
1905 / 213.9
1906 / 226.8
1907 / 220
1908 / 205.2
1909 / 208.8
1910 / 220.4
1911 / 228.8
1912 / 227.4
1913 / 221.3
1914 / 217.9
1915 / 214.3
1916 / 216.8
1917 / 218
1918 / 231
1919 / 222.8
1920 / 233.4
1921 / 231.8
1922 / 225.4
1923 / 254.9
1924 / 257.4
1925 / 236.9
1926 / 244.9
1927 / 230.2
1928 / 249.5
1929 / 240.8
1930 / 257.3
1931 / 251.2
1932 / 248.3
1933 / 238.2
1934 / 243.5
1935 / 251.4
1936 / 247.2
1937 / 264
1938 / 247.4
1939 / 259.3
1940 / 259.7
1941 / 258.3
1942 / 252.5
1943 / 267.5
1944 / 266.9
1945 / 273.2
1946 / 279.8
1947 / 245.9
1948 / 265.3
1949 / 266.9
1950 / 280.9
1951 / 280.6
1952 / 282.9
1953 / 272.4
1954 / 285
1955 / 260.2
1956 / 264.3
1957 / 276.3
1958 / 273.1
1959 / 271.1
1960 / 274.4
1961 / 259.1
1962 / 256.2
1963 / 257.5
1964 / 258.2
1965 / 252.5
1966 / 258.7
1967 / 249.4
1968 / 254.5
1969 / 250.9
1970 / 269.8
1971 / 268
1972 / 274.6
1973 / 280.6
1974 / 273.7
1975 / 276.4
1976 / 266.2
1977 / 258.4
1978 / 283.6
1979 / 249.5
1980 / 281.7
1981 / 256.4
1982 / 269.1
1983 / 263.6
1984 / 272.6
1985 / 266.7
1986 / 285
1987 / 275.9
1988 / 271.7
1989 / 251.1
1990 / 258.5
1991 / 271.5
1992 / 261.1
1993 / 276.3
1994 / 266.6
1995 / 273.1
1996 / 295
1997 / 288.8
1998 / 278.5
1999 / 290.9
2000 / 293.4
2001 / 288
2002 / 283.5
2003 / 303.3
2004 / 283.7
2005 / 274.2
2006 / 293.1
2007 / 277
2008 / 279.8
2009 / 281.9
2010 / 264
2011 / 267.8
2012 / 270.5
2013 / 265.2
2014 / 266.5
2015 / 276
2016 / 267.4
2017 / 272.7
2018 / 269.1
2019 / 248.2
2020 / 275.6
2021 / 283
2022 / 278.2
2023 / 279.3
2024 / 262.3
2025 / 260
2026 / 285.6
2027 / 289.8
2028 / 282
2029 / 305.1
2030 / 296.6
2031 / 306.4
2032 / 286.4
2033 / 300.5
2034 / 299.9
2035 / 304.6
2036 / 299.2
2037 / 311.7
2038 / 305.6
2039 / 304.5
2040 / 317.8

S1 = 0.19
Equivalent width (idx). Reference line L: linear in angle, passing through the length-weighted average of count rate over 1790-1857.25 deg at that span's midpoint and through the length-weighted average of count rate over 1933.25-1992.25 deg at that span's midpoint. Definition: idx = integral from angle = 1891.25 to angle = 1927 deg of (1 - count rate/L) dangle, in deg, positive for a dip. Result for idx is 6.9 deg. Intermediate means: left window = 302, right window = 265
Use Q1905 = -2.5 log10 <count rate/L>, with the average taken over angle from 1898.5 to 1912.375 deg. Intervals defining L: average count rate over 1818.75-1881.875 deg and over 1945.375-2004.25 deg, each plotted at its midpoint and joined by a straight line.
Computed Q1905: 0.25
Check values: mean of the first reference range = 278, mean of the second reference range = 271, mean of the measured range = 219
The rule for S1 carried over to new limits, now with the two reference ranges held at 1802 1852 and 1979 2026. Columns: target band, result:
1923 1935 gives 0.159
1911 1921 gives 0.271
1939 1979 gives 0.055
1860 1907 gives 0.201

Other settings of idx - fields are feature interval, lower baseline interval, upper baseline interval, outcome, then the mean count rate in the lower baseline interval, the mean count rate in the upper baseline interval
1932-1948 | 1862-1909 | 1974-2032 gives 0.0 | 240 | 276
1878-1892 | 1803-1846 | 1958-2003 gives 2.2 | 302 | 270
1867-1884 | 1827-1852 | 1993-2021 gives 2.2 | 293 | 278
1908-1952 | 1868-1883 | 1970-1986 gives 2.9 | 253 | 270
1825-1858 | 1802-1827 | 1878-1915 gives -0.9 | 306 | 230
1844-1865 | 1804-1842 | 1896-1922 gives 0.2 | 303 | 221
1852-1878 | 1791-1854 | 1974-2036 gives 3.2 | 303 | 277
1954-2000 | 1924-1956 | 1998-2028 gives -0.1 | 258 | 277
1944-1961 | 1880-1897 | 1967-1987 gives -0.8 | 238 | 268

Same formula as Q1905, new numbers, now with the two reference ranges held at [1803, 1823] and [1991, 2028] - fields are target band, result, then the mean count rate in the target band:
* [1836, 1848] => 0.04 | 293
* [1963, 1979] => 0.07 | 264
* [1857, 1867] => 0.15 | 261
